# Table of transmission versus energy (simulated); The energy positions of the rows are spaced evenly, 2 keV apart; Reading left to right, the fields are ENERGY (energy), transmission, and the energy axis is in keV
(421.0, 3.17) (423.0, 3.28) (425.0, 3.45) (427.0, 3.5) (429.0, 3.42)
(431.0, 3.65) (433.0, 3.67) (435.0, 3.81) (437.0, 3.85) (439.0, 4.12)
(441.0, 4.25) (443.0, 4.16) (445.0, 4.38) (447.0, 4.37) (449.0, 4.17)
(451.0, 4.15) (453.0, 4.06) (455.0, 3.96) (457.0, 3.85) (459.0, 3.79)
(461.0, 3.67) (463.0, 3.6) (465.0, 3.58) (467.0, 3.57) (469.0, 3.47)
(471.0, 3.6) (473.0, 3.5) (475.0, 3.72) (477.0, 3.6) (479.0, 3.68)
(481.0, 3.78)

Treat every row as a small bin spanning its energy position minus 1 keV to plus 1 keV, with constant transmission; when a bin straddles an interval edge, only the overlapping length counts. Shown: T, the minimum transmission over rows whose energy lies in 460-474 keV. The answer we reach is 3.47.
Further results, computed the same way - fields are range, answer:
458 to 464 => 3.6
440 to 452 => 4.15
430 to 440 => 3.65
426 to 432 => 3.42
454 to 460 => 3.79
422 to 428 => 3.28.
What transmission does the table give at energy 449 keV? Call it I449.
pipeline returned 4.17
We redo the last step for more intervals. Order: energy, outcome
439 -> 4.12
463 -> 3.6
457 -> 3.85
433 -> 3.67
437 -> 3.85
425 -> 3.45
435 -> 3.81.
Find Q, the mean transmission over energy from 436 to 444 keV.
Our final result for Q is 4.1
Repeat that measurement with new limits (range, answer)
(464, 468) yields 3.58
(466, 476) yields 3.57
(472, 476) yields 3.61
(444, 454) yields 4.23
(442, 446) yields 4.27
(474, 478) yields 3.66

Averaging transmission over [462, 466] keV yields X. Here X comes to 3.59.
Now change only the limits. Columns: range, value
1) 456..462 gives 3.77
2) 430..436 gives 3.71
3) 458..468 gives 3.64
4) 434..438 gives 3.83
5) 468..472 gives 3.54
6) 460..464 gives 3.63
